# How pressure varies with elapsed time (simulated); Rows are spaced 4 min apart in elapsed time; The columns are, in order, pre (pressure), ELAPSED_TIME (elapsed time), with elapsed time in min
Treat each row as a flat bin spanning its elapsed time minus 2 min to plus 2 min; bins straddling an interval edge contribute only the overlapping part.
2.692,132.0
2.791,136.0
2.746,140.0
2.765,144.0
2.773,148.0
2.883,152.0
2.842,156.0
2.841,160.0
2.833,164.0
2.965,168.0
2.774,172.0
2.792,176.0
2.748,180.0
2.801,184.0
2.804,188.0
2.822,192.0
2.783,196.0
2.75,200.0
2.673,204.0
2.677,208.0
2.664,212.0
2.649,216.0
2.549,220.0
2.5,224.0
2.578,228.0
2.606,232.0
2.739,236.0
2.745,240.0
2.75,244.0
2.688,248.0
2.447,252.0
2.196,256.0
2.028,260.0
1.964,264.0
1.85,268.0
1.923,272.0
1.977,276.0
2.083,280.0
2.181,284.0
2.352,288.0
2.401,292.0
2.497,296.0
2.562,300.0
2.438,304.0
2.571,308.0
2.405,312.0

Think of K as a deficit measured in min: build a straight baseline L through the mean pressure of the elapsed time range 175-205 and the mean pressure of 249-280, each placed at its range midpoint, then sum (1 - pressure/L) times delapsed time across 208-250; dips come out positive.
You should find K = -4.3 min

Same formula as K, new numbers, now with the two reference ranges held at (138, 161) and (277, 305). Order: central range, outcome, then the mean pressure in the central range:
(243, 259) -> 0.00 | 2.48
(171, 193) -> -0.73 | 2.79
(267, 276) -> 1.85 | 1.91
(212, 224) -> -0.05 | 2.59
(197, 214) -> -0.47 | 2.7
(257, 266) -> 1.56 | 2.02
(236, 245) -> -0.85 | 2.75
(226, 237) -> -0.41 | 2.63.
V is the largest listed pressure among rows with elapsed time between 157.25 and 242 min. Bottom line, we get 2.965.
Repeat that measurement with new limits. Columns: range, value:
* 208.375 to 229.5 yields 2.664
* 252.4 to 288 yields 2.352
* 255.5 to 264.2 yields 2.196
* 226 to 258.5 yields 2.75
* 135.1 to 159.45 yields 2.883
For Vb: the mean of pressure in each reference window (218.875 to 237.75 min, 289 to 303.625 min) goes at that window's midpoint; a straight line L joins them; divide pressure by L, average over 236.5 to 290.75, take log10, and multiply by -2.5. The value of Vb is 0.12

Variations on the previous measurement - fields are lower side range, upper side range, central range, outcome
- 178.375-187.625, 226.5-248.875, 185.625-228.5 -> 0.02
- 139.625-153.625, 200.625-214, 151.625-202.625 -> -0.03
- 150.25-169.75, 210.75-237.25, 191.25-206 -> -0.02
